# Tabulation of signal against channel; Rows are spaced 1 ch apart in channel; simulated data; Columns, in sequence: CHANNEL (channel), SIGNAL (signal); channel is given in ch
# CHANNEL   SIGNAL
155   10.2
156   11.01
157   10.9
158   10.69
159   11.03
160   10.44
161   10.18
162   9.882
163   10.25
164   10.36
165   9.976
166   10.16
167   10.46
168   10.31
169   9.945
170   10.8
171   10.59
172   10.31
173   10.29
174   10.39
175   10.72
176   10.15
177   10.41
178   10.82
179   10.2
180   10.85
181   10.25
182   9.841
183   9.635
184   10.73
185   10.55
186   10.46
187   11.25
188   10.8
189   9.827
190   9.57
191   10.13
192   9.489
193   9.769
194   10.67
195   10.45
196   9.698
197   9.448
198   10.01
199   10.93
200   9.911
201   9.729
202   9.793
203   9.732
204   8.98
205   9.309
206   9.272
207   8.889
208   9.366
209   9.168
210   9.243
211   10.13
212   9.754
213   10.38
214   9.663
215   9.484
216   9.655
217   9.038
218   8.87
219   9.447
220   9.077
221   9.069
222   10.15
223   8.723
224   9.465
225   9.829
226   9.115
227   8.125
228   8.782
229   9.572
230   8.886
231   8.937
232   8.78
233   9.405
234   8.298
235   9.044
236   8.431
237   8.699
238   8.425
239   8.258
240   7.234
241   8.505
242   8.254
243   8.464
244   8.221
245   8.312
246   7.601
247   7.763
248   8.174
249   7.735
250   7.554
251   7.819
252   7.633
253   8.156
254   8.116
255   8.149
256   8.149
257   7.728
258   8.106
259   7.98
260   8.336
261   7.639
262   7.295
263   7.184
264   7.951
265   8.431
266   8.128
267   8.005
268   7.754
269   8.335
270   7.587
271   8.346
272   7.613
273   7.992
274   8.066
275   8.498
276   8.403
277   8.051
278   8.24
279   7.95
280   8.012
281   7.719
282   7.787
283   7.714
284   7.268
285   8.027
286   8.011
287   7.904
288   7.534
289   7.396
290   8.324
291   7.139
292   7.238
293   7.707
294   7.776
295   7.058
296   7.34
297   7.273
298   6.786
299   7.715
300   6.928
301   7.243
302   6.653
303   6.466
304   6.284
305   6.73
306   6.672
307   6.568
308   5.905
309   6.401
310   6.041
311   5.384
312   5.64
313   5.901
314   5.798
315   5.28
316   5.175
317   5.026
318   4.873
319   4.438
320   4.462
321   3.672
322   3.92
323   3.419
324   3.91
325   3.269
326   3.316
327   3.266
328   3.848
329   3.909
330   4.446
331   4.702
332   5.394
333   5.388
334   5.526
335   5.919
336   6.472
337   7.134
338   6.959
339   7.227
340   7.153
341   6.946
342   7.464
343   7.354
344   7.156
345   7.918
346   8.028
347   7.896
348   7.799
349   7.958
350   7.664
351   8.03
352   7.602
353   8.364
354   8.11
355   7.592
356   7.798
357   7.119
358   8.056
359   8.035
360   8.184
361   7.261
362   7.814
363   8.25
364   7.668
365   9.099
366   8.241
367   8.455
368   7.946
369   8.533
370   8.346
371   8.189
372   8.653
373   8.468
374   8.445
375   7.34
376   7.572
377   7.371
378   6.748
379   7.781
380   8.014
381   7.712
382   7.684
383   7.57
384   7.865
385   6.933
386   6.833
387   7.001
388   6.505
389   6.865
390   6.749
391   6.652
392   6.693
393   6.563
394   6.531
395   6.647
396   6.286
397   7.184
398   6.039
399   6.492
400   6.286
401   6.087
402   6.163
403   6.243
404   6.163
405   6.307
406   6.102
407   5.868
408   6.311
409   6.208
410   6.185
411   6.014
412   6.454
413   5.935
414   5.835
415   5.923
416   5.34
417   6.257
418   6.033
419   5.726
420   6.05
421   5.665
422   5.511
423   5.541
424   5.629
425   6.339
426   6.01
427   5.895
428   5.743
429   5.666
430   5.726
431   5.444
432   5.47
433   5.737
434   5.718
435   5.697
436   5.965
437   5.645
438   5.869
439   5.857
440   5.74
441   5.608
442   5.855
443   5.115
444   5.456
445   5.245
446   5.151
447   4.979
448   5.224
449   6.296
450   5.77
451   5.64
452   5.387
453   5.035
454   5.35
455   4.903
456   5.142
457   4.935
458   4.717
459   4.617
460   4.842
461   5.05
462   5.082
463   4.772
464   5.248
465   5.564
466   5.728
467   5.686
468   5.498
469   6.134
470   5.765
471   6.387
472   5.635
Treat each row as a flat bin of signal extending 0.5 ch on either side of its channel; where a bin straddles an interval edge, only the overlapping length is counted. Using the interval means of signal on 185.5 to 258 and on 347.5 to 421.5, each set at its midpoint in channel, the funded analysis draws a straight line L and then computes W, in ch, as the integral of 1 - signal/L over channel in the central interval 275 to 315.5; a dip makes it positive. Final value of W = 5.4 ch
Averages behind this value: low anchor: 9.09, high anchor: 7.11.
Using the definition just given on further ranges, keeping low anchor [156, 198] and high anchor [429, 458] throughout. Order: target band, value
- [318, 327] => 4.51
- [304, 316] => 2.89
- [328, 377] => -1.90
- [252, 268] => 1.58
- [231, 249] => 1.63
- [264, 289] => 1.62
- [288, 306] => 2.14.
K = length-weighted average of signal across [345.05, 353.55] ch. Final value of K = 7.92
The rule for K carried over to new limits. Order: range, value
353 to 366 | 7.95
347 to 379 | 7.95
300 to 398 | 6.69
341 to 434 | 6.96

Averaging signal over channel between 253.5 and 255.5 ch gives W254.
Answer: 8.13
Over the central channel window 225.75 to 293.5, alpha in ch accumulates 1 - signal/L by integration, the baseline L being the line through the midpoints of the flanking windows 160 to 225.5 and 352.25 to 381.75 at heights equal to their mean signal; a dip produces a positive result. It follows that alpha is 8.2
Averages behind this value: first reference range 9.95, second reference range 7.97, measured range 8.08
